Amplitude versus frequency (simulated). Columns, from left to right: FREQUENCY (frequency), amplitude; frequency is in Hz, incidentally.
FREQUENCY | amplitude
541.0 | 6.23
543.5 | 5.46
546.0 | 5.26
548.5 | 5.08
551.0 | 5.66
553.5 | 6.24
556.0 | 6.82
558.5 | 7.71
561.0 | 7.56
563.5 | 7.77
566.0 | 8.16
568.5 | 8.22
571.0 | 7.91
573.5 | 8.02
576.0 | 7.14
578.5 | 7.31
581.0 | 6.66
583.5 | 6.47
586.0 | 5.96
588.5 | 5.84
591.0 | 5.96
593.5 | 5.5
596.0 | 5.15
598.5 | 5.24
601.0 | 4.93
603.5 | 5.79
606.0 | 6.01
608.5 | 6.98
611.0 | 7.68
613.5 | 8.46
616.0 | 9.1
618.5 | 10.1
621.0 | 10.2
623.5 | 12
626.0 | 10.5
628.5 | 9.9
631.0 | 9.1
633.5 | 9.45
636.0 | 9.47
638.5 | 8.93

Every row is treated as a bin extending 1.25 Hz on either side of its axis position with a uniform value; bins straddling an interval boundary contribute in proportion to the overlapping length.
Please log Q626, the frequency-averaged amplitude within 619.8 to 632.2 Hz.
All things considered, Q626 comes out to 10.3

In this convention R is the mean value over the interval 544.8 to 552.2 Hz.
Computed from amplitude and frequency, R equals 5.33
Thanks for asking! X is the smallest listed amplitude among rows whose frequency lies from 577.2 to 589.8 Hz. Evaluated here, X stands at 5.84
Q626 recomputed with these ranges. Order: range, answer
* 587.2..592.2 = 5.9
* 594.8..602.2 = 5.11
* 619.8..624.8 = 11.1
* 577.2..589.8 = 6.45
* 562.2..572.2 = 8.01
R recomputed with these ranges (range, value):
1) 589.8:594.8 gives 5.72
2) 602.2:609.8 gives 6.26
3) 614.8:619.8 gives 9.61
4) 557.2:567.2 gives 7.79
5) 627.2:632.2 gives 9.51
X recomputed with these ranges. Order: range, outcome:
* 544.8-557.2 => 5.08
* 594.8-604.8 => 4.93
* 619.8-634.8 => 9.1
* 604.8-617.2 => 6.01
